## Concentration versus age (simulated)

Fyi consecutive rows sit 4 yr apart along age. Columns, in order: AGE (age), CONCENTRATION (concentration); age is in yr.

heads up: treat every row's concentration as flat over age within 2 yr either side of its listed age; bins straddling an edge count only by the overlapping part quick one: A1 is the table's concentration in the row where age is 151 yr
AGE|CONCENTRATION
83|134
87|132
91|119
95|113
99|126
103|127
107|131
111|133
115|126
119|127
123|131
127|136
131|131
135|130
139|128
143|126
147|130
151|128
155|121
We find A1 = 128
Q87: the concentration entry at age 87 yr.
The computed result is 132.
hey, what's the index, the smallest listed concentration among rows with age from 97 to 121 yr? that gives 126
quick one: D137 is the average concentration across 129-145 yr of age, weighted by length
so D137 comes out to 129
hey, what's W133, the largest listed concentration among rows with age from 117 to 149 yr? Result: 136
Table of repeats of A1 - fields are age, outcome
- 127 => 136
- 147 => 130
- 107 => 131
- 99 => 126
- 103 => 127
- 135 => 130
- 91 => 119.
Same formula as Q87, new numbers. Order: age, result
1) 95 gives 113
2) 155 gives 121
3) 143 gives 126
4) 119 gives 127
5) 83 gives 134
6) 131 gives 131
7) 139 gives 128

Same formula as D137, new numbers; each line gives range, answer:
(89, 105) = 121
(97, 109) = 128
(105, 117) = 130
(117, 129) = 131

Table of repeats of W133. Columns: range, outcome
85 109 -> 132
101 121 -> 133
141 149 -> 130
